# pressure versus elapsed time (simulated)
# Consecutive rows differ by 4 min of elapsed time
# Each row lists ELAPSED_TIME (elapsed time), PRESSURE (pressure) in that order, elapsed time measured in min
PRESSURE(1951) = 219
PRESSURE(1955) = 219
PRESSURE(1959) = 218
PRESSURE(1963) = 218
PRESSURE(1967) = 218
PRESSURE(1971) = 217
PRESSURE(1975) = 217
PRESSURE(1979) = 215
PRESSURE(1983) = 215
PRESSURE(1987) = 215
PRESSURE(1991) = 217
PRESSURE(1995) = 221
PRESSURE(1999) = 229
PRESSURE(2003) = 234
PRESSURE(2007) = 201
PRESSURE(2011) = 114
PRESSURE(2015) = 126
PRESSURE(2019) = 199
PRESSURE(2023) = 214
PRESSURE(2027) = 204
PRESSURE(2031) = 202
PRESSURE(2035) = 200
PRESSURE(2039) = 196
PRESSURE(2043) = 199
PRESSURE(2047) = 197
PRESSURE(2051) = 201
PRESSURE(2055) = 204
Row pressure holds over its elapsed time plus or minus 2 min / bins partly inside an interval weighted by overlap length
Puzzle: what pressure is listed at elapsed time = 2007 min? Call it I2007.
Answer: 201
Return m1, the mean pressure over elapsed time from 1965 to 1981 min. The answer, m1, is 217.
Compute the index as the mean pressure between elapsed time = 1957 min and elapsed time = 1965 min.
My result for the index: 218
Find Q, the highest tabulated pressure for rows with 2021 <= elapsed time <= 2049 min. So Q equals 214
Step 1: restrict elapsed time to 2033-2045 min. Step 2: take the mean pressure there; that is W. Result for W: 198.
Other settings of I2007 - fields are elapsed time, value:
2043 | 199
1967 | 218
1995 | 221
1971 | 217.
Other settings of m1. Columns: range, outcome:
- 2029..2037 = 201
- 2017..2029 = 206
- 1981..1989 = 215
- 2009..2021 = 146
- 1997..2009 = 221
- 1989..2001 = 222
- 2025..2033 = 203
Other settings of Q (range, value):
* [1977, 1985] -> 215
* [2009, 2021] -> 199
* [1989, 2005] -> 234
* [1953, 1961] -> 219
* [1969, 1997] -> 221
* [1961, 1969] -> 218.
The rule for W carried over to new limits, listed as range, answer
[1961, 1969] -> 218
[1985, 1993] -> 216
